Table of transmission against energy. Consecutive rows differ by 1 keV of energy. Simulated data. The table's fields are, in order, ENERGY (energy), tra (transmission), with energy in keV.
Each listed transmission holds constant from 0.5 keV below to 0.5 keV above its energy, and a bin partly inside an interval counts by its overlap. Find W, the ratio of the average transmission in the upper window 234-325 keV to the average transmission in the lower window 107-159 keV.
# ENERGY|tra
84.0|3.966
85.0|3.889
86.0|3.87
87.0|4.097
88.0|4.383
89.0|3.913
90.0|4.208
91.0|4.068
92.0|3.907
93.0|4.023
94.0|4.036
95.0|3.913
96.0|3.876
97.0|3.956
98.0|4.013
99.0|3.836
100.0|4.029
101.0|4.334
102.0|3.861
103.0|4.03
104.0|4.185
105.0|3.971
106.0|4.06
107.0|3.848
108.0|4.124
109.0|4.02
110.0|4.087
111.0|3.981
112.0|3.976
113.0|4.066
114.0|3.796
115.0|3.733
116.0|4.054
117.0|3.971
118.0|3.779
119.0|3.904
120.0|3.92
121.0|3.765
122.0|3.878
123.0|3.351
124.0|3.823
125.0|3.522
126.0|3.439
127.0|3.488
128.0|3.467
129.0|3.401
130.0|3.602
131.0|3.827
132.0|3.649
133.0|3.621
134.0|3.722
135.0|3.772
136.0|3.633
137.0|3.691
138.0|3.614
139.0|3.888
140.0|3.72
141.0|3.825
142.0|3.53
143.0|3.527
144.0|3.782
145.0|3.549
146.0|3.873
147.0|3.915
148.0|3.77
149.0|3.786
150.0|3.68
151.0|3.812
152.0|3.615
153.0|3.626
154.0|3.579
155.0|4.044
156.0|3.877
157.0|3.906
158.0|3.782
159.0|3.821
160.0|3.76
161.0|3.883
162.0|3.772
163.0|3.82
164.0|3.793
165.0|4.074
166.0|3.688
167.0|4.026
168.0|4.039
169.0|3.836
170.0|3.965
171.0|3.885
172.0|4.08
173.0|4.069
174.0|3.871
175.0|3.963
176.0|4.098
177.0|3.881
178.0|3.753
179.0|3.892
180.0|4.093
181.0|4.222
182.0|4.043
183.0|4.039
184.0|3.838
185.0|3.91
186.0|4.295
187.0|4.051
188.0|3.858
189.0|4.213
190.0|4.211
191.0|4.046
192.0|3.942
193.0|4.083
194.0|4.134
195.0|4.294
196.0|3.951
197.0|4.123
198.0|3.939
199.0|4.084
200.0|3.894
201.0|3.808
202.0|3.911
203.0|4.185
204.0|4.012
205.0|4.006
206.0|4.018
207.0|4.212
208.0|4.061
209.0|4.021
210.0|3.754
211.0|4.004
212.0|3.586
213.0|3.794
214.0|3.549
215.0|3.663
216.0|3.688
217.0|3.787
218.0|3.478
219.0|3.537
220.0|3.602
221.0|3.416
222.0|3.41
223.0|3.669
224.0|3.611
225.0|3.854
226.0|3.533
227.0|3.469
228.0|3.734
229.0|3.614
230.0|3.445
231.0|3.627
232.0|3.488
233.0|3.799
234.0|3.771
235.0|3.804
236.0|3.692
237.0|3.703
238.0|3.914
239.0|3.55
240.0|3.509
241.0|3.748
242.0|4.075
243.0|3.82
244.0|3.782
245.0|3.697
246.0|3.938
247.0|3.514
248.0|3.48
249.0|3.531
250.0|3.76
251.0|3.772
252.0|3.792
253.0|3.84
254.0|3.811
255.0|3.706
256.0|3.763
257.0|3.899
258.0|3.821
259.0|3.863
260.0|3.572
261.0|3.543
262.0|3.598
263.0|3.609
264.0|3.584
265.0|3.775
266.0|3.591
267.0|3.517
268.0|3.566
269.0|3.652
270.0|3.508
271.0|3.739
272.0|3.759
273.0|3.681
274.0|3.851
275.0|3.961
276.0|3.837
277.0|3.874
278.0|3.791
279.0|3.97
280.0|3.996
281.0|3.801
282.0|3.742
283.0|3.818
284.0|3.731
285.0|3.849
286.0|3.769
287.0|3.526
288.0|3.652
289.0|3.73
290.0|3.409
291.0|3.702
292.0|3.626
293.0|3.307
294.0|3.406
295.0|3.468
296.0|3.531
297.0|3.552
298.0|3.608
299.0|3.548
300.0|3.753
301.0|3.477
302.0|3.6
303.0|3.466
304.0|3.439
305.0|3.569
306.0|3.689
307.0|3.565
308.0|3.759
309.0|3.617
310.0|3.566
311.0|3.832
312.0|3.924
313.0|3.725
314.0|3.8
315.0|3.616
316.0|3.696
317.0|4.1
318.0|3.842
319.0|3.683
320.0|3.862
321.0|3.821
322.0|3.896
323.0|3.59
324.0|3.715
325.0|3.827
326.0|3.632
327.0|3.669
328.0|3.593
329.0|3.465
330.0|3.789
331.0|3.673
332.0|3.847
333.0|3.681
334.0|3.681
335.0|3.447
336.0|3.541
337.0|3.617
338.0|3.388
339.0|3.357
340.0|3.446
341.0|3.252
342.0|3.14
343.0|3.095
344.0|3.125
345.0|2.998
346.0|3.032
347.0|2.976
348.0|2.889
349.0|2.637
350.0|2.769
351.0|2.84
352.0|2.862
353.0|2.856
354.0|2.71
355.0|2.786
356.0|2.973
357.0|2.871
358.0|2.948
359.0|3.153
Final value 0.98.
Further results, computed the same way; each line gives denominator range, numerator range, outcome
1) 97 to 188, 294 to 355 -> 0.90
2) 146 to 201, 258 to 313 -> 0.93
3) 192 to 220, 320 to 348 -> 0.89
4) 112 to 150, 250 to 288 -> 1.00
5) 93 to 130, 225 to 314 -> 0.95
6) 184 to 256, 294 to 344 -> 0.95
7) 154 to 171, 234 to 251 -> 0.96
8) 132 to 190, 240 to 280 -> 0.97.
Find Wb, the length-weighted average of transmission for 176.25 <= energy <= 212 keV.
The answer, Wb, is 4.02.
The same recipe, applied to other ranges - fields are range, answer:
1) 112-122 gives 3.89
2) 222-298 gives 3.69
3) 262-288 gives 3.74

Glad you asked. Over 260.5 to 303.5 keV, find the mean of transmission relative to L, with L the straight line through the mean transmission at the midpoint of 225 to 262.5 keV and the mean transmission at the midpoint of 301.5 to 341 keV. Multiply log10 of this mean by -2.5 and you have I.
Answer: 0.01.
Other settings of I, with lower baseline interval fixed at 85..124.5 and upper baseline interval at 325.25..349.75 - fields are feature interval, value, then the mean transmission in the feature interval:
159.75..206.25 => -0.062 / 3.99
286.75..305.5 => -0.021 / 3.55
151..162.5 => 0.012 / 3.79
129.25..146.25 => 0.055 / 3.69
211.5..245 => -0.003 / 3.66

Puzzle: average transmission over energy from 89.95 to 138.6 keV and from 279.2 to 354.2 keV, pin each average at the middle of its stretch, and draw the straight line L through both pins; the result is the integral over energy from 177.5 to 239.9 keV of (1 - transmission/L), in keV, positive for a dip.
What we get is -2.5 keV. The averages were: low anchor 3.85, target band 3.85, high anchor 3.53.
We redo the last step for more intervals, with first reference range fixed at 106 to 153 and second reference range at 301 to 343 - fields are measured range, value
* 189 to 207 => -1.6 keV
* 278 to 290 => -0.3 keV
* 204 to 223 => -0.3 keV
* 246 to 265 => -0.1 keV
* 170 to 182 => -0.8 keV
